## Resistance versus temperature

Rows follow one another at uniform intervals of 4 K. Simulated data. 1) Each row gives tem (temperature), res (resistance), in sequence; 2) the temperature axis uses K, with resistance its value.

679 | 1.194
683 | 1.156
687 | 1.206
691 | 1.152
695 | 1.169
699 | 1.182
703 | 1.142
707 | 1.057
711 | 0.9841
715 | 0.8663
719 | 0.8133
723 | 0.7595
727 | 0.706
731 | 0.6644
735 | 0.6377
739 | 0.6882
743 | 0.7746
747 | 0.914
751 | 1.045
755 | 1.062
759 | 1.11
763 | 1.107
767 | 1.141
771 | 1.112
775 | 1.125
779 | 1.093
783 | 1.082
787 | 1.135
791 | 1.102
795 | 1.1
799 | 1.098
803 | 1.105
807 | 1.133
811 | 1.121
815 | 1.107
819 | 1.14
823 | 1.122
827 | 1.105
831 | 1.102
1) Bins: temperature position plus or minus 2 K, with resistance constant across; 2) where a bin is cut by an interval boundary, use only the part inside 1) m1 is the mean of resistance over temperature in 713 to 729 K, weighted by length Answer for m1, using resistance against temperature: 0.786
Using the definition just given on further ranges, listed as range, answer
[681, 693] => 1.17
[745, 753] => 0.98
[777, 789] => 1.1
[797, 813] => 1.11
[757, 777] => 1.12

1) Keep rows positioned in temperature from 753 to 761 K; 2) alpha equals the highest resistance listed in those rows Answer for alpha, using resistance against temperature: 1.11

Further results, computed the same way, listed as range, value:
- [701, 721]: 1.142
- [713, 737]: 0.8663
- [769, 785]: 1.125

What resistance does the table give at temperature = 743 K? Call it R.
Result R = 0.7746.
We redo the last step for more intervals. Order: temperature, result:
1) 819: 1.14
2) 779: 1.093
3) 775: 1.125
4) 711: 0.9841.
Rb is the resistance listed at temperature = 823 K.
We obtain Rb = 1.122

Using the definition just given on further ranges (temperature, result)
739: 0.6882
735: 0.6377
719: 0.8133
